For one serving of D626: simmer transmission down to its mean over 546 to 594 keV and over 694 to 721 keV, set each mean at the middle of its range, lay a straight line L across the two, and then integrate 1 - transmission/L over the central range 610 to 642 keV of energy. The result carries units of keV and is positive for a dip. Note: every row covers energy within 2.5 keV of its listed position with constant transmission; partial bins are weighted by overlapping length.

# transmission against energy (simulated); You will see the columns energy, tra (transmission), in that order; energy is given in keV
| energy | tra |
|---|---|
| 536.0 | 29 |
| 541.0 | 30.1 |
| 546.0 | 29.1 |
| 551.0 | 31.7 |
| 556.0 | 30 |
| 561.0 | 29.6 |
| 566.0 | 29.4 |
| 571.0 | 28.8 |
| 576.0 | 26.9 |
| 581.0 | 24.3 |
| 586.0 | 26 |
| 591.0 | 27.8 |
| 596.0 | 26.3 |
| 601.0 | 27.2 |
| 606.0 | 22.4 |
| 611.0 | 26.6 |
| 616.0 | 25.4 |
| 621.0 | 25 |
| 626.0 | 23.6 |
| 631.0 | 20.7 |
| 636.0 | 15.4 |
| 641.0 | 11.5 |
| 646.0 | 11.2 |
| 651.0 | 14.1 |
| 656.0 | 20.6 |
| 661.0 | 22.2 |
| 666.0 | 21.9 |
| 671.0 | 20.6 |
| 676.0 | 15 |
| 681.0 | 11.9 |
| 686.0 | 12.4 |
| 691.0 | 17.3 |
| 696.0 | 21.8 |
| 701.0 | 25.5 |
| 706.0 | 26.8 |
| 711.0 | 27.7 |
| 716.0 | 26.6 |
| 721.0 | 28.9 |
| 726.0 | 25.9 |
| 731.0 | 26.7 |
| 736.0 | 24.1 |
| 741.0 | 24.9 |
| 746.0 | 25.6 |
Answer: 7.06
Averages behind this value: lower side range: 28.3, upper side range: 26.1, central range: 21.4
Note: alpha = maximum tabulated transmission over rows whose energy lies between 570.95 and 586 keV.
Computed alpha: 28.8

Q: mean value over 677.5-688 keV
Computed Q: 12.4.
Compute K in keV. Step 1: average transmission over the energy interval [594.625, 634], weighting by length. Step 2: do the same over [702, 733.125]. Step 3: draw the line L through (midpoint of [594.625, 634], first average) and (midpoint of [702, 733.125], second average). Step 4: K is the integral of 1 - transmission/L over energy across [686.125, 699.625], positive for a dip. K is 3.91 keV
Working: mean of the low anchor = 24.5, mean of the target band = 18.8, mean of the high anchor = 27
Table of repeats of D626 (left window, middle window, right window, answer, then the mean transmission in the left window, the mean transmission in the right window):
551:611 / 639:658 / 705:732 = 9.0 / 27.3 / 27.1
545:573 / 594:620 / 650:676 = -0.4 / 29.8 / 19.7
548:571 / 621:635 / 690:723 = 3.0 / 30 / 25.2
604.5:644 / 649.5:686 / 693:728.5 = 9.0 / 21.2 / 26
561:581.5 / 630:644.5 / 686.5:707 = 5.6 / 27.9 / 21.5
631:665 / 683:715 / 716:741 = 1.3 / 16.5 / 26.3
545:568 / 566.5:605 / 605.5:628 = 1.1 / 30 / 24.8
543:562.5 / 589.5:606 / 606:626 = 0.1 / 30.1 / 25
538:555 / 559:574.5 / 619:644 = -0.9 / 30.2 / 19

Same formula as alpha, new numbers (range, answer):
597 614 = 27.2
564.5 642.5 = 29.4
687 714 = 27.7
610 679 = 26.6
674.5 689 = 15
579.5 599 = 27.8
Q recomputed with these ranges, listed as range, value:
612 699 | 18.5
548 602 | 28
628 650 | 14.9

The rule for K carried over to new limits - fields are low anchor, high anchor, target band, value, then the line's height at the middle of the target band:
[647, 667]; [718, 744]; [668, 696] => 6.8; 21.3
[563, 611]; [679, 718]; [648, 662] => 3.0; 23.4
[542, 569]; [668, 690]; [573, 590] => 0.5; 26.9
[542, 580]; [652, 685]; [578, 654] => 6.4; 23.6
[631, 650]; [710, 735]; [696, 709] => -0.9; 23.8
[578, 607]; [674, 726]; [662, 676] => 1.6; 22.9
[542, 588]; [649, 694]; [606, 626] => -1.6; 23.2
